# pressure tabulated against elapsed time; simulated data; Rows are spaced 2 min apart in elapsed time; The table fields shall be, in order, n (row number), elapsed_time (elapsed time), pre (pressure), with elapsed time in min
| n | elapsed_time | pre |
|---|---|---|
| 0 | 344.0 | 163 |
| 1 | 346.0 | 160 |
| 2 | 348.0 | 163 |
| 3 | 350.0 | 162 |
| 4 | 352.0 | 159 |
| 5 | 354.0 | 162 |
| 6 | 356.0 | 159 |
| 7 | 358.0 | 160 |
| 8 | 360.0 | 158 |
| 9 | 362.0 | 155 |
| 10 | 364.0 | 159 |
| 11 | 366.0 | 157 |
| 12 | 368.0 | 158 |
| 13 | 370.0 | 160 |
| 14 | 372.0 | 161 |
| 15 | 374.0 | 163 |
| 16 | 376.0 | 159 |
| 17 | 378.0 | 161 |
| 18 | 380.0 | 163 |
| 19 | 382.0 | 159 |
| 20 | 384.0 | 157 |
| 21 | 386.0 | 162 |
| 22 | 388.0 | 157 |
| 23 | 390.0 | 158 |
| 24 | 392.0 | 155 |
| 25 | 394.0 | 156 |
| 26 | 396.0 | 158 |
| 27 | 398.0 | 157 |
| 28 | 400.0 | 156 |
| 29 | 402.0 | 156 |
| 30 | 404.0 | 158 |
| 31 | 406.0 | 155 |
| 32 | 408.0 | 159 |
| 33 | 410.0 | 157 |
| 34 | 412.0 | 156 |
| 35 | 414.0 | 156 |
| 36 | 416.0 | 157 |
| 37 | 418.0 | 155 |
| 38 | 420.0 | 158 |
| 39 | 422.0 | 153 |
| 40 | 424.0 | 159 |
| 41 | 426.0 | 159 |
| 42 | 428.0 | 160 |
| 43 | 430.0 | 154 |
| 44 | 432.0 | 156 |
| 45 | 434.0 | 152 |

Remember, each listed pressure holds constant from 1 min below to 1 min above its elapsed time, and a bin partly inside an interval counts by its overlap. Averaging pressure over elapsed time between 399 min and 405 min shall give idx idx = 157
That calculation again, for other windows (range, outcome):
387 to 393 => 157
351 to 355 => 160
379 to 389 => 160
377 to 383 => 161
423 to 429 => 159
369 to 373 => 160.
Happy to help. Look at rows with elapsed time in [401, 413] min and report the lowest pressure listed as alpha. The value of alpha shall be 155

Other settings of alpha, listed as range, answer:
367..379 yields 158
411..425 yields 153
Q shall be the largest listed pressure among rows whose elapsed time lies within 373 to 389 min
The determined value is 163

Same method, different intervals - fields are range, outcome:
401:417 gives 159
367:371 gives 160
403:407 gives 158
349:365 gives 162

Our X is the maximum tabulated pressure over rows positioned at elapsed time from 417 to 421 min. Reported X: 158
